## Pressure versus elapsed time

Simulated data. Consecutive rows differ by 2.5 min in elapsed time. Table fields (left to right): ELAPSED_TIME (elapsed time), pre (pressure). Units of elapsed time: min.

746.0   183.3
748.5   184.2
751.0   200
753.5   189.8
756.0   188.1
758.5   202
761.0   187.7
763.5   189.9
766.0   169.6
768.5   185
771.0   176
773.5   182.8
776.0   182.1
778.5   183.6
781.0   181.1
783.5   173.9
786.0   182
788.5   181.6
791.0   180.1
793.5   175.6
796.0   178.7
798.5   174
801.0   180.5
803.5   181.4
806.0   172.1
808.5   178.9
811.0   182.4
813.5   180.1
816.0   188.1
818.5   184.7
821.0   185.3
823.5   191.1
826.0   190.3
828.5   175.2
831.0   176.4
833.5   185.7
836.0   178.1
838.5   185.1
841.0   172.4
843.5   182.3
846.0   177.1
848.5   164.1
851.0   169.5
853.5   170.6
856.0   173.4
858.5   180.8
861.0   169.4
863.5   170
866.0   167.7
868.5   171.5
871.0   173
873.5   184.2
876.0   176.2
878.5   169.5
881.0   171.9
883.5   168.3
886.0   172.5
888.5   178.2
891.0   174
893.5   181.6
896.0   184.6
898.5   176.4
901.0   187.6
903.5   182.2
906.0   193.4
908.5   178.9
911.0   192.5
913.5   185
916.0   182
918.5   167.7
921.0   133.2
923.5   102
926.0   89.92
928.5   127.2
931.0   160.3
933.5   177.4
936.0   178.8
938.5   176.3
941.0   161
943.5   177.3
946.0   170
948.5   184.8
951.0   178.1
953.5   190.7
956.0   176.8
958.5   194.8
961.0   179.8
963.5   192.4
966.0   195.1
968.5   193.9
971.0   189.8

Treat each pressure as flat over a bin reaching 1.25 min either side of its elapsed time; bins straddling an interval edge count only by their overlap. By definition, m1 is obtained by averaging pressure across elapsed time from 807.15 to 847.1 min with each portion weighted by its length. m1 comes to 182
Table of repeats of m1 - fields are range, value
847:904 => 175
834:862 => 175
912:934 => 147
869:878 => 177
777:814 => 179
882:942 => 167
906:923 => 172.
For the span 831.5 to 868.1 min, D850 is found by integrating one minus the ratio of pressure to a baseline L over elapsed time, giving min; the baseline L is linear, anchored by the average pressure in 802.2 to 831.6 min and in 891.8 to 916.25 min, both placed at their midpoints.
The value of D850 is 1.67 min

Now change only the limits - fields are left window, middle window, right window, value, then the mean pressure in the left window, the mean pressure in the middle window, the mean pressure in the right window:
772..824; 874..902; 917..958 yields -1.51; 181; 177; 160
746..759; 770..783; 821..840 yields 0.55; 191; 181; 183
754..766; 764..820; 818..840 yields 2.02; 189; 180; 183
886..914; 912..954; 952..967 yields 5.59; 183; 161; 188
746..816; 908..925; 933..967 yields 1.87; 182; 161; 181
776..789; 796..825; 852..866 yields -0.68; 181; 182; 172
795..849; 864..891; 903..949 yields -0.29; 180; 173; 164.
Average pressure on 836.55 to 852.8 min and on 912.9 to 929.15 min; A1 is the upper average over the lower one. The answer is 0.80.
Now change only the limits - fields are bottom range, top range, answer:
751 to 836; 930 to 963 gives 0.97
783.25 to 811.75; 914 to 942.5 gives 0.85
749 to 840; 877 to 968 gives 0.94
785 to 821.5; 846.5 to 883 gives 0.96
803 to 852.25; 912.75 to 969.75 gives 0.94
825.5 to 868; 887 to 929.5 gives 0.95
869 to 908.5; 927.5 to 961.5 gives 0.98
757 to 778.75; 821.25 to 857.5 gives 0.97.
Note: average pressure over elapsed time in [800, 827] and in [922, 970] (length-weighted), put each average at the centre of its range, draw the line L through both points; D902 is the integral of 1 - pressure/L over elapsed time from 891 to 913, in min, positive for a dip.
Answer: -1.3 min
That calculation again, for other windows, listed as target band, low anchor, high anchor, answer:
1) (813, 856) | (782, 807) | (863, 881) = -1.0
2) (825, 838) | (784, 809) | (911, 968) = -0.4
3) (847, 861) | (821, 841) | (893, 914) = 0.9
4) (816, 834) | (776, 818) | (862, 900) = -0.6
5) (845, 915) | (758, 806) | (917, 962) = -3.0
